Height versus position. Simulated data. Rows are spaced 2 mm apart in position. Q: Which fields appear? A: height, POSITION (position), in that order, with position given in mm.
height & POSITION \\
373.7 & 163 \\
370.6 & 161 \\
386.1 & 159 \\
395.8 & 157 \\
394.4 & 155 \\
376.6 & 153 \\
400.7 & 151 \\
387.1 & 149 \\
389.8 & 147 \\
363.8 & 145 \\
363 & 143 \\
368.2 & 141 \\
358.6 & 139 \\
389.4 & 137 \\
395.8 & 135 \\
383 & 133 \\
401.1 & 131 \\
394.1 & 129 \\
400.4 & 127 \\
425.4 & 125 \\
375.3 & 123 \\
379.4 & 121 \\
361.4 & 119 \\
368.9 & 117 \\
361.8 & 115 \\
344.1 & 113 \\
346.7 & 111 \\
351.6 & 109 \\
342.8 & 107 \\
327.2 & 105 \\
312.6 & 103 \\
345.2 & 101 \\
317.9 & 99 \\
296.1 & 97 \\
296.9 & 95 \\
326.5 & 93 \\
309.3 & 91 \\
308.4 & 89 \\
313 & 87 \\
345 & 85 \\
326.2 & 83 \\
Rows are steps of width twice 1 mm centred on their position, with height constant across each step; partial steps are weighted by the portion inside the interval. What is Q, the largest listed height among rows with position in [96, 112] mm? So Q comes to 351.6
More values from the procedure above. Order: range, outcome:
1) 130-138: 401.1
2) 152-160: 395.8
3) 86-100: 326.5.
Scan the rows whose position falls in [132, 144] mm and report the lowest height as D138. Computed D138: 358.6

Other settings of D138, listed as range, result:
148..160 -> 376.6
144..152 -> 363.8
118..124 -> 361.4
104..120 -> 327.2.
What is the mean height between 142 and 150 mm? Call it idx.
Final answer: 376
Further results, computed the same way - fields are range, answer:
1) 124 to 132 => 405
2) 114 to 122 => 368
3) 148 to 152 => 394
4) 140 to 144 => 366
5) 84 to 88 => 329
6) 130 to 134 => 392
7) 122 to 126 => 400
